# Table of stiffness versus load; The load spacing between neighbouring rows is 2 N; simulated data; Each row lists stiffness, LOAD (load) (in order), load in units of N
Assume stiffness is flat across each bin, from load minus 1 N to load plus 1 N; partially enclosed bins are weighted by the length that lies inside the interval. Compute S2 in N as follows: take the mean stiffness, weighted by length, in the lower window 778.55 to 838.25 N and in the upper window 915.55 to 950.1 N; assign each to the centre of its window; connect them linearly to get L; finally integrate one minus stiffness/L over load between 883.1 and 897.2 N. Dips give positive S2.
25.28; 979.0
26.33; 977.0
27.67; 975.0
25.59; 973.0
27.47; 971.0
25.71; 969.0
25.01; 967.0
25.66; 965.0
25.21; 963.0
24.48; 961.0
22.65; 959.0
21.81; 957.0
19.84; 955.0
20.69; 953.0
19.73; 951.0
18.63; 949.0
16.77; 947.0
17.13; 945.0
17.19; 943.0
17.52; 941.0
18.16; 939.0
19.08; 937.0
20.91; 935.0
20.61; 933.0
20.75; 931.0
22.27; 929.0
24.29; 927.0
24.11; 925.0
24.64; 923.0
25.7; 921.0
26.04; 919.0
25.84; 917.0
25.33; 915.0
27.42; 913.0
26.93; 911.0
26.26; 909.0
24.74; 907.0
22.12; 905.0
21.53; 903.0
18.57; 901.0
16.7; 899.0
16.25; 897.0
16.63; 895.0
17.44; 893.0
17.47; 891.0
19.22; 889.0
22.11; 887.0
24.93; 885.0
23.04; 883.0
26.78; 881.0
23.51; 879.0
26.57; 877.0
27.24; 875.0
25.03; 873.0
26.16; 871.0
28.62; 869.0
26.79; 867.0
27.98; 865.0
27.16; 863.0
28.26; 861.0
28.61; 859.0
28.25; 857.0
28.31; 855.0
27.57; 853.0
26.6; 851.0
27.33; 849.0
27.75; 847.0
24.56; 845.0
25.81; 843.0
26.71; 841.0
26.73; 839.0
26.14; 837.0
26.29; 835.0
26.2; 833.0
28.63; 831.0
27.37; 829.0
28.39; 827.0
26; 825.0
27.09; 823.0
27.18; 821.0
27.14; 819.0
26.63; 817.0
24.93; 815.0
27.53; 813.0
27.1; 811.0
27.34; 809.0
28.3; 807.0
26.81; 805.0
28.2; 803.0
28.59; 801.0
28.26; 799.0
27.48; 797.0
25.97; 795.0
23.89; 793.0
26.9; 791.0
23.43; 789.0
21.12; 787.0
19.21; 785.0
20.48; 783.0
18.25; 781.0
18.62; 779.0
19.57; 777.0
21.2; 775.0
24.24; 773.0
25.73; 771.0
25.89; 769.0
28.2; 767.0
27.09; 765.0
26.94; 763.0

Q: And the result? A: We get 2.0 N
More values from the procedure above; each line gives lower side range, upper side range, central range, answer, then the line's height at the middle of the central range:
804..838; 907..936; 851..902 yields 3.2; 25.6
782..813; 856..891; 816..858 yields -2.2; 25.6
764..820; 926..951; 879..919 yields -2.5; 20.9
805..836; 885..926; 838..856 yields -0.9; 25.6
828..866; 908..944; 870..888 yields 0.3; 25.5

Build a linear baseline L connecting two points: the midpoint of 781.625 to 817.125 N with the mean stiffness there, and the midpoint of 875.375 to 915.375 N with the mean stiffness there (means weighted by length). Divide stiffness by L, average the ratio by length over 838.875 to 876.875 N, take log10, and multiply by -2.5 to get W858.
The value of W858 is -0.16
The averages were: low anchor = 25.6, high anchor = 22.2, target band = 27.1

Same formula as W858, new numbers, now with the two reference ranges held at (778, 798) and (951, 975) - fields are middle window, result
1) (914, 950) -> 0.11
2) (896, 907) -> 0.20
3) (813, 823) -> -0.17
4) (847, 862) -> -0.20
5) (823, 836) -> -0.19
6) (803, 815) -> -0.20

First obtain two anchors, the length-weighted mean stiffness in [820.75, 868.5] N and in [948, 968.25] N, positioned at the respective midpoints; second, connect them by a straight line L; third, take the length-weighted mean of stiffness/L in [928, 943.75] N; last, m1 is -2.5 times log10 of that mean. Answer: 0.191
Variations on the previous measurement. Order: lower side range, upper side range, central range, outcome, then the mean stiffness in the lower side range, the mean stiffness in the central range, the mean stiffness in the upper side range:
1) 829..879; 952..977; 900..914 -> 0.08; 27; 23.9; 24.4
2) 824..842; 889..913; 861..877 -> -0.15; 26.9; 27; 20.7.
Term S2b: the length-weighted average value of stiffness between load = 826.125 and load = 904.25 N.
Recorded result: 24.8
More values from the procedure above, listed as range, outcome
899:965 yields 22.1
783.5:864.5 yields 26.6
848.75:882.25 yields 27.1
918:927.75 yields 25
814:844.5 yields 26.7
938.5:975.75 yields 22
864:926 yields 23.6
